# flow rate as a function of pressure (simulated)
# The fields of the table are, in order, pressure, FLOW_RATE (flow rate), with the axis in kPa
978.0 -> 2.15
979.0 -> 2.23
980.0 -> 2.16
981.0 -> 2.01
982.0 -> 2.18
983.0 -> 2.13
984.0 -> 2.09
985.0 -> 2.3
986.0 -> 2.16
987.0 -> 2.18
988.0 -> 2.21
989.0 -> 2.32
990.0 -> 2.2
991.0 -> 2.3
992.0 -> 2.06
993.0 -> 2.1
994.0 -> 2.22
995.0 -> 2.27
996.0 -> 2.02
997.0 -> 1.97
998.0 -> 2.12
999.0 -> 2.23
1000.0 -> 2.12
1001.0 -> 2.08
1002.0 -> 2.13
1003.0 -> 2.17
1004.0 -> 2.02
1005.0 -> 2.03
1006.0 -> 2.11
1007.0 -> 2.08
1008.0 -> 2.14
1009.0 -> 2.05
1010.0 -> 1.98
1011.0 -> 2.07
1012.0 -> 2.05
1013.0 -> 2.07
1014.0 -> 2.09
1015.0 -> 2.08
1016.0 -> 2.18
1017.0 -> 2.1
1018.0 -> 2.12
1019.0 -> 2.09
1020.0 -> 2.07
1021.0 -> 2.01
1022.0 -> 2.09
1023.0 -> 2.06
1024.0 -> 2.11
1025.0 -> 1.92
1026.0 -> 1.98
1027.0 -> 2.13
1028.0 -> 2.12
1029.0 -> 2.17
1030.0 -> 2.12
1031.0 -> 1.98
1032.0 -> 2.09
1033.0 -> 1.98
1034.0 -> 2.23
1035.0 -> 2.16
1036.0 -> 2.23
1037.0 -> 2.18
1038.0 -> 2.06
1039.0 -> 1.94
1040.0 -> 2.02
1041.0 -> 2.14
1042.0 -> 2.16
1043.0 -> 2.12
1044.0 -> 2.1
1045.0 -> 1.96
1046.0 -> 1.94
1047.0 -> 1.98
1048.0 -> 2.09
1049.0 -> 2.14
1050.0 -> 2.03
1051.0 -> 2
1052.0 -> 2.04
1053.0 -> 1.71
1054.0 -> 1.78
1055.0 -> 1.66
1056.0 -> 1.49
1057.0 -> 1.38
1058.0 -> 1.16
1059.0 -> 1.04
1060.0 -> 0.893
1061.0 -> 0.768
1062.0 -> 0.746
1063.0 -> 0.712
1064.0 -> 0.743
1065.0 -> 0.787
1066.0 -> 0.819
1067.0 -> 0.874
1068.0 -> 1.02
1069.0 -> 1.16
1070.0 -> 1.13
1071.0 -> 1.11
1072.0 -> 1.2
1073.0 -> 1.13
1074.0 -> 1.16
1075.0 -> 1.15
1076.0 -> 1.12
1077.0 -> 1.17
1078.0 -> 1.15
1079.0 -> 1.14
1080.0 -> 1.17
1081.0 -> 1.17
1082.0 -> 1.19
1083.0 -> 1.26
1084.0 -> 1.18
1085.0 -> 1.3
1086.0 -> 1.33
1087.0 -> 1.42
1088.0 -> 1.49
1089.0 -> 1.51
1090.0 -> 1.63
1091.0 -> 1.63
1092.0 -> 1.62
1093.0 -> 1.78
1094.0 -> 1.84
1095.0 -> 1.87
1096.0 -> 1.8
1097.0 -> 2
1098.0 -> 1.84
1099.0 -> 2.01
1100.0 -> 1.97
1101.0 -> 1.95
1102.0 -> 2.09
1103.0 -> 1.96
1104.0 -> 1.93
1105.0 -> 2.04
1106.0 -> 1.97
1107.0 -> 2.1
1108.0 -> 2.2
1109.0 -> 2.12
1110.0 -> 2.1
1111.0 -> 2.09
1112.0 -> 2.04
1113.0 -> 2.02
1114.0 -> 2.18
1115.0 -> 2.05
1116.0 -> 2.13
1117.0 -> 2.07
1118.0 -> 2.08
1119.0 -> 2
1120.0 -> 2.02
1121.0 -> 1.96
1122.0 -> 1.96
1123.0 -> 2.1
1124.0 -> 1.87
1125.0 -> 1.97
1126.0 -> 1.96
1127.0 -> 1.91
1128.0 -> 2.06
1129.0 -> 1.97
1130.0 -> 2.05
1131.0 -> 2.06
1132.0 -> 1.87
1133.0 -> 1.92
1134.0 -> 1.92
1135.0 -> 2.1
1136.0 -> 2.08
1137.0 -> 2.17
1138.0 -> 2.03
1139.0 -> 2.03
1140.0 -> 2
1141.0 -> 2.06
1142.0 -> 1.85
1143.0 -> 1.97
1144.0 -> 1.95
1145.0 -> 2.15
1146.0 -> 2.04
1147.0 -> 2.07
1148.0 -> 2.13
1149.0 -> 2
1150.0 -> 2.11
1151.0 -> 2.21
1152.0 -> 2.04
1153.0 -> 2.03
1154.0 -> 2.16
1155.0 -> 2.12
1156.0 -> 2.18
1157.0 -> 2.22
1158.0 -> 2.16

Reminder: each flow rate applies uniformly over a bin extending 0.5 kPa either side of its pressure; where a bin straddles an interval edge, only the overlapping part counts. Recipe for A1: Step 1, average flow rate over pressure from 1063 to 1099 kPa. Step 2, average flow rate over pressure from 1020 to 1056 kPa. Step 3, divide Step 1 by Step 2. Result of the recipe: 0.65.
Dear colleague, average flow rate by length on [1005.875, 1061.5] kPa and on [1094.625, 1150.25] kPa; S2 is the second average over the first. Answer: 1.0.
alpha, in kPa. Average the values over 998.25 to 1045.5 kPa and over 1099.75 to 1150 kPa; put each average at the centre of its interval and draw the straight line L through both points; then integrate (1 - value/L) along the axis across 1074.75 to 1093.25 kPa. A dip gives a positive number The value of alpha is 6.5 kPa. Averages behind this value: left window 2.09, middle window 1.33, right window 2.03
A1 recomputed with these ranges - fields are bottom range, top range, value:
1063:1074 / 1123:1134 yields 1.98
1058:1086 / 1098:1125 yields 1.93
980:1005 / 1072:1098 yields 0.66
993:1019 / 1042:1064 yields 0.76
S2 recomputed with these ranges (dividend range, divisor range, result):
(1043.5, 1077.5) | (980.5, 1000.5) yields 0.63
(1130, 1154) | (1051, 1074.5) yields 1.74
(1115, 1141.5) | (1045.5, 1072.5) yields 1.49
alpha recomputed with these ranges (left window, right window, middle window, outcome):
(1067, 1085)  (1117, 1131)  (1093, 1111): -4.2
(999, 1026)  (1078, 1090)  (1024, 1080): 2.4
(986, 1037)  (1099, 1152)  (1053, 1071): 8.6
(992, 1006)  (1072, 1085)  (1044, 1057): -3.3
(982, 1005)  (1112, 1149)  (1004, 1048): 0.9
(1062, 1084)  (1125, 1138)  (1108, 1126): -2.9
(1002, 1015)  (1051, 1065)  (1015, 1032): -2.4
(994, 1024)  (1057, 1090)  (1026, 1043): -4.0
